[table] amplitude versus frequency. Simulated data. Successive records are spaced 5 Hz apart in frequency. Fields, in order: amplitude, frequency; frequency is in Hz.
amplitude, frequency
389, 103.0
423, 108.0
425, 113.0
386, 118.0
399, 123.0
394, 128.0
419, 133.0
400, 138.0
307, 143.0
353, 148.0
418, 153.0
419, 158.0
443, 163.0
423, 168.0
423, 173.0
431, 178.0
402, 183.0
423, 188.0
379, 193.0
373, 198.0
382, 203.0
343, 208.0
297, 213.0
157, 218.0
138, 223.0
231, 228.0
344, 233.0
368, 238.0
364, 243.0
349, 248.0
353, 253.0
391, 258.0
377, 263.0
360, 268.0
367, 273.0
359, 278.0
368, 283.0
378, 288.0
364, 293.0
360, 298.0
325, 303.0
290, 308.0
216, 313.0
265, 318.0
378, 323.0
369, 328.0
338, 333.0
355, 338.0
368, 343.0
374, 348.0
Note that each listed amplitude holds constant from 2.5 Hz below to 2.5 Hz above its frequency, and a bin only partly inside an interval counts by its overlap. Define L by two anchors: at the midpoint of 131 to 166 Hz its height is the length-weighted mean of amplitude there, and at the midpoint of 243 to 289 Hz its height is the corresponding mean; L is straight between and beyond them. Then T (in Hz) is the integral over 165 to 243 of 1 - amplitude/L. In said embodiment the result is 8.1 Hz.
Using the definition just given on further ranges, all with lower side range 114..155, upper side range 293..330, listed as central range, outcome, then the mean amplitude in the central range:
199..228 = 7.31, 266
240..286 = -4.05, 366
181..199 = -1.56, 396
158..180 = -3.33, 429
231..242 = -0.37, 358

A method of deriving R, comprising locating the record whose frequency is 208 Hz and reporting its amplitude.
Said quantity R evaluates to 343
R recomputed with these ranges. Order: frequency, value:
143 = 307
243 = 364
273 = 367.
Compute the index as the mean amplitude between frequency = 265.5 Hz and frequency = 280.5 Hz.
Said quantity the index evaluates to 362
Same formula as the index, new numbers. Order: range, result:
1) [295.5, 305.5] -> 342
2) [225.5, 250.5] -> 331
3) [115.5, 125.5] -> 392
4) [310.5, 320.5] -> 240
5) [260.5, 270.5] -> 368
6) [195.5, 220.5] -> 310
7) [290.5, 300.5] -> 362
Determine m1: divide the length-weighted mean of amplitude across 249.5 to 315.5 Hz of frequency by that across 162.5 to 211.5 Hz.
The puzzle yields 0.87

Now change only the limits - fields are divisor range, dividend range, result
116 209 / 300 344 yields 0.81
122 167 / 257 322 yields 0.86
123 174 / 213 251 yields 0.70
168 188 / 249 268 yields 0.88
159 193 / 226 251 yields 0.79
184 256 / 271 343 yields 1.05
